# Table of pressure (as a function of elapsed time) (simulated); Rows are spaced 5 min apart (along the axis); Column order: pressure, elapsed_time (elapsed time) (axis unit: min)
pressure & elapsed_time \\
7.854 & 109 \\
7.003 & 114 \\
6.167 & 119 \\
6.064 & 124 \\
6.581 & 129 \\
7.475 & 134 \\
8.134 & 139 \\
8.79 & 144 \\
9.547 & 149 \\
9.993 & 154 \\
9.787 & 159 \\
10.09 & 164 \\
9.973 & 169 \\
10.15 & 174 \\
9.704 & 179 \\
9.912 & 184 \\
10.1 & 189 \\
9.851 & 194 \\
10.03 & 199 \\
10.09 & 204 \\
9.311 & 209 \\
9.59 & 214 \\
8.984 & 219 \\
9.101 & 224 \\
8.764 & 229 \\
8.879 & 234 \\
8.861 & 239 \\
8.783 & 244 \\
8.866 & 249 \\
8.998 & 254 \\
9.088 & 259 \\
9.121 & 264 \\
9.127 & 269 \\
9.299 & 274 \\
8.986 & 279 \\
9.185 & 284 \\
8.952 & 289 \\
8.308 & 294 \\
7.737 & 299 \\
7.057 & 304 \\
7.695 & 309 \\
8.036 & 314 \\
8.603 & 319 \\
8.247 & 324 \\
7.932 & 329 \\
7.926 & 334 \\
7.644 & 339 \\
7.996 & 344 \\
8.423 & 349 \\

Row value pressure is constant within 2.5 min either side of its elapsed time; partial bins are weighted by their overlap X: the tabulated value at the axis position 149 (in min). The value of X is 9.547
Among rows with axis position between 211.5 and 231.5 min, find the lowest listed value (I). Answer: 8.764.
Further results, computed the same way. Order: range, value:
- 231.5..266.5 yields 8.783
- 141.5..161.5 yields 8.79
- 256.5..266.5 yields 9.088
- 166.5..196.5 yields 9.704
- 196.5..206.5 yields 10.03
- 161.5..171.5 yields 9.973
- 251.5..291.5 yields 8.952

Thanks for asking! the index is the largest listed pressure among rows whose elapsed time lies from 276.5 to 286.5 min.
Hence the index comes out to 9.185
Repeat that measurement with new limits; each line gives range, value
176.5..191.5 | 10.1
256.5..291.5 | 9.299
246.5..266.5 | 9.121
